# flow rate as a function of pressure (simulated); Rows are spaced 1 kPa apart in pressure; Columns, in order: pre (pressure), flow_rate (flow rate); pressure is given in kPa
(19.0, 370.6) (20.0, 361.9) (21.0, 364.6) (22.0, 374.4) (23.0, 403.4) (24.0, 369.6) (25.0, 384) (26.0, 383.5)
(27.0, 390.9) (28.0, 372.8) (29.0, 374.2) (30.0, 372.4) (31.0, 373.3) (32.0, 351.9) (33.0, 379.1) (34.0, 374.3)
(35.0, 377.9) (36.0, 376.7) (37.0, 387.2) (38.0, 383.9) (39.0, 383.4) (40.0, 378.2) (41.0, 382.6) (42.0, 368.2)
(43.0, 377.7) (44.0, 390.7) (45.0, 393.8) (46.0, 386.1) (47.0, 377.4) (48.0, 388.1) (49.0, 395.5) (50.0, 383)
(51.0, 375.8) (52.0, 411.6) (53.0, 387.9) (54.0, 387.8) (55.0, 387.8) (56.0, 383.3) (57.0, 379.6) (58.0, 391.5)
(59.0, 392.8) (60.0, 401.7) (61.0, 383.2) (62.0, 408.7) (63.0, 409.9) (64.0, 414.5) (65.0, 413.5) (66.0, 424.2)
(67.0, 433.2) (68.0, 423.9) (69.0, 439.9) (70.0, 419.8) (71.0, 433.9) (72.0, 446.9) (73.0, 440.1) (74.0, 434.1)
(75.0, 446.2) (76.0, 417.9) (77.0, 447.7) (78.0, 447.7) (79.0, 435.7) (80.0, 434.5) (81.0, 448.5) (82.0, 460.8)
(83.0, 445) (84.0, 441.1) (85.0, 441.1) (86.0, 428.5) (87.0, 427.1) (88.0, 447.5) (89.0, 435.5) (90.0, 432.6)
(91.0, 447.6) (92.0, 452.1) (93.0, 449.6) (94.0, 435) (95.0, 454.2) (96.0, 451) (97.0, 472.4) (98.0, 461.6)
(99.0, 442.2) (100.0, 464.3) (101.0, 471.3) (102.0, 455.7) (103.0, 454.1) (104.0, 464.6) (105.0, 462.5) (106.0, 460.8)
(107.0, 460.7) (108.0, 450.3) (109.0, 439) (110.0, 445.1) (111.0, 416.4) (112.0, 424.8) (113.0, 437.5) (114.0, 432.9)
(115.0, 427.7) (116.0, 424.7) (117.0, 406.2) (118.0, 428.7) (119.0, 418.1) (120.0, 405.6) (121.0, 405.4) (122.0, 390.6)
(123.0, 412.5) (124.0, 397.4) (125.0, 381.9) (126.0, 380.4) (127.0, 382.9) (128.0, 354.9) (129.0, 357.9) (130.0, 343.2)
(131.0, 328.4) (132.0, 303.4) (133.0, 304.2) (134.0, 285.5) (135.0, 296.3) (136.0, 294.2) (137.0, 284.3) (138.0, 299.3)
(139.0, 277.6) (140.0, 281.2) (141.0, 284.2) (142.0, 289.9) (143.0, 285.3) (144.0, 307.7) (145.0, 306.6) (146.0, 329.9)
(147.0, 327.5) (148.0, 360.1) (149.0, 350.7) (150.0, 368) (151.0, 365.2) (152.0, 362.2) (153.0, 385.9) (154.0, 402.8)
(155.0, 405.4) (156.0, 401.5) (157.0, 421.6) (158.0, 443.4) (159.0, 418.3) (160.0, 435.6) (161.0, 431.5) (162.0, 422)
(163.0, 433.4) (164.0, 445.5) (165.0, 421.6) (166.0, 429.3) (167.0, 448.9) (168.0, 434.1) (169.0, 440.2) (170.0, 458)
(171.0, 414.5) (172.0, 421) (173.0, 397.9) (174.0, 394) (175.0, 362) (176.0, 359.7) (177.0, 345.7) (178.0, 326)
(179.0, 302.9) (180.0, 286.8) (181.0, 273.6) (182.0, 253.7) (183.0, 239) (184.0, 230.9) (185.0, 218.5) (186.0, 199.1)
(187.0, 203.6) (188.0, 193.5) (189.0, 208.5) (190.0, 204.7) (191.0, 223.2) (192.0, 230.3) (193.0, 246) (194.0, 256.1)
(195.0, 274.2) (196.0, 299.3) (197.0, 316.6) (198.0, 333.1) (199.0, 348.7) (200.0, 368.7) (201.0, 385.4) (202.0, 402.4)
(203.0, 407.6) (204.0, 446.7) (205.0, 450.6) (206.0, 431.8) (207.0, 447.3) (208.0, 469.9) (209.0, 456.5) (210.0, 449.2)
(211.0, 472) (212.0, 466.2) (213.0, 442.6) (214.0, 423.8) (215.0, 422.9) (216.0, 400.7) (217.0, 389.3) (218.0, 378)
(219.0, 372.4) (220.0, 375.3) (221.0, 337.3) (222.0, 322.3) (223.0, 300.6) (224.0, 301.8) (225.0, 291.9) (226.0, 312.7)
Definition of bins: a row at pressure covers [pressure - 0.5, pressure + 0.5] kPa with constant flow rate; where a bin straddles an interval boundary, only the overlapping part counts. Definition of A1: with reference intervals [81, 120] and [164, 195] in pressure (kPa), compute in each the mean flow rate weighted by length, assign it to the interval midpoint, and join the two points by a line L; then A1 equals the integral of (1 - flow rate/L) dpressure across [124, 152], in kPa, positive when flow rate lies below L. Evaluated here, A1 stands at 4.2 kPa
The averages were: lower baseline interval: 444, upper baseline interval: 316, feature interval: 325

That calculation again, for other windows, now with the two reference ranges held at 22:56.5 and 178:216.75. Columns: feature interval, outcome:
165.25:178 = -2.4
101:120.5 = -4.2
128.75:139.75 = 1.5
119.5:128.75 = -0.9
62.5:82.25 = -3.3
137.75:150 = 1.4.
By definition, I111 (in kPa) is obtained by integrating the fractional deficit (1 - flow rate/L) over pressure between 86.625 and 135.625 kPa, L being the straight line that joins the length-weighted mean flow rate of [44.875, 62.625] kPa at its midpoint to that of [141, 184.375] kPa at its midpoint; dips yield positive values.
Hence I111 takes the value -4.6 kPa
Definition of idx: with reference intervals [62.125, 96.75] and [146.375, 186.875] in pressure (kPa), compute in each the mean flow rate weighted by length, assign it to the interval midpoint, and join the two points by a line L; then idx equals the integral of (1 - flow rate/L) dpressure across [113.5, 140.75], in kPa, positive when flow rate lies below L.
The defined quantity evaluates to 2.9 kPa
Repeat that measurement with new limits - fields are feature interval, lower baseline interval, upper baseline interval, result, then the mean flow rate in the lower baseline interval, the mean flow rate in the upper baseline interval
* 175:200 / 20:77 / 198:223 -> 8.4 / 395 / 407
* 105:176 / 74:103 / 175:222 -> 1.9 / 446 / 339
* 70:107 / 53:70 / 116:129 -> -4.2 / 405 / 397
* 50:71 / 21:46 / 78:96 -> 0.4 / 379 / 443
